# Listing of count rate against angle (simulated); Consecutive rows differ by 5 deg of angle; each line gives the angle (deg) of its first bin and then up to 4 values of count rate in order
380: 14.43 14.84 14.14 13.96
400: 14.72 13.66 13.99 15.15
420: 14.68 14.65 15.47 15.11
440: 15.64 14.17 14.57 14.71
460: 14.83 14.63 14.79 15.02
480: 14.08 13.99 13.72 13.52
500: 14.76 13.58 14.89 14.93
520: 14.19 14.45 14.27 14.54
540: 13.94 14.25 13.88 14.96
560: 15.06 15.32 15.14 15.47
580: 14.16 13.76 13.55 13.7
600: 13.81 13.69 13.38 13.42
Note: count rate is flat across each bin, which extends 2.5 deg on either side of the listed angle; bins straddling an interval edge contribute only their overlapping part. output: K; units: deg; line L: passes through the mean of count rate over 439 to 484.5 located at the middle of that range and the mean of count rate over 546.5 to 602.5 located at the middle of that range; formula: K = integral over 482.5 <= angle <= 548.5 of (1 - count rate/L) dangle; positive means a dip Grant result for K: 1.5 deg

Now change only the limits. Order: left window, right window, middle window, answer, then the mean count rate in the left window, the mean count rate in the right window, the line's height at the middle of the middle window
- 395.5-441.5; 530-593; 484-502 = 0.8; 14.7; 14.5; 14.6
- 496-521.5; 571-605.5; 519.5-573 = -1.1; 14.4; 14.1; 14.3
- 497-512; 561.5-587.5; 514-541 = 0.2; 14.4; 14.8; 14.5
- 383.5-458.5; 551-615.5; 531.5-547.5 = 0.1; 14.6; 14.3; 14.4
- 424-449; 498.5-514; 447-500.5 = 1.1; 15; 14.4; 14.7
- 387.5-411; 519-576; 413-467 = -2.4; 14.1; 14.6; 14.2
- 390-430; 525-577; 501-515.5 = 0.2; 14.5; 14.7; 14.6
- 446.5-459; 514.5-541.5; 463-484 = 0.0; 14.6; 14.4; 14.6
